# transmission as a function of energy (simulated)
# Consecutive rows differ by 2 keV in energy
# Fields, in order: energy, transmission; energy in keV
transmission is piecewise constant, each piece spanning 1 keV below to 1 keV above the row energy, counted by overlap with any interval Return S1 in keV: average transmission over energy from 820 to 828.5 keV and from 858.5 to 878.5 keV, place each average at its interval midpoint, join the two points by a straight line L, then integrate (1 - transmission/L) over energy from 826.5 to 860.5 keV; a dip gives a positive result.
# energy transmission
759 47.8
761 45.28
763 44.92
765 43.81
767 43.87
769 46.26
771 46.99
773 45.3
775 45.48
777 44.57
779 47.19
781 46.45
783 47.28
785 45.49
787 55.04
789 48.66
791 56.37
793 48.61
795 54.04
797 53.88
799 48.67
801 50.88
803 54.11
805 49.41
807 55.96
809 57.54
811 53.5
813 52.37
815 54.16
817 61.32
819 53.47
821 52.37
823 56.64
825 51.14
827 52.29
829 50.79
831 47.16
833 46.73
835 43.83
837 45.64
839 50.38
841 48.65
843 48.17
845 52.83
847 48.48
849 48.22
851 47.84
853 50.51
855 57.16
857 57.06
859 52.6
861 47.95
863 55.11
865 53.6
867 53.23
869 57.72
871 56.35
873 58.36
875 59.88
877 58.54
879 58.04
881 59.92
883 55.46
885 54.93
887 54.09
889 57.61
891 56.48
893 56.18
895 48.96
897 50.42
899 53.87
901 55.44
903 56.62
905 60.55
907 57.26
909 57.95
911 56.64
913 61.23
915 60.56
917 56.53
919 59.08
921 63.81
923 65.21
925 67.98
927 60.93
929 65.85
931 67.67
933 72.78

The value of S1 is 2.7 keV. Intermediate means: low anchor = 53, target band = 49.8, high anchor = 55.5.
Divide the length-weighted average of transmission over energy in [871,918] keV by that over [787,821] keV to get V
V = 1.06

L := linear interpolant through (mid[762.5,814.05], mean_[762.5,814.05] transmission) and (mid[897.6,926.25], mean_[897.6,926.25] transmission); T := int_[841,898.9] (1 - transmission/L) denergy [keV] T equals 2.1 keV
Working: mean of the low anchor 49.5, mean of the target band 54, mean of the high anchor 59.4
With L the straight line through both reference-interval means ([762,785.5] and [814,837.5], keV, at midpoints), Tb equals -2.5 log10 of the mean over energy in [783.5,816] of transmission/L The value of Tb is -0.08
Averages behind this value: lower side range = 45.6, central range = 52.3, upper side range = 51.4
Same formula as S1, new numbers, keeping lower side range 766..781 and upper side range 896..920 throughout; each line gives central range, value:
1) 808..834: -1.73 keV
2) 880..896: 0.00 keV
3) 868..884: -1.05 keV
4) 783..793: -0.80 keV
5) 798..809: -0.92 keV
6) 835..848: 0.73 keV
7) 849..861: 0.10 keV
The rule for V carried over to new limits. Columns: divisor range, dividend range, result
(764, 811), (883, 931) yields 1.18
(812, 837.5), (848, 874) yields 1.04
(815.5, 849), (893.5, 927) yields 1.15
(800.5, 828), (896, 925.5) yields 1.09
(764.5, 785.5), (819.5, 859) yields 1.10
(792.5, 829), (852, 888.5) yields 1.04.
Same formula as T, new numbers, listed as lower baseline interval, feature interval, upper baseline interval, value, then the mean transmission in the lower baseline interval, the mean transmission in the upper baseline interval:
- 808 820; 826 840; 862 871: 1.8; 55.4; 55.1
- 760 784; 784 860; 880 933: -1.9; 45.6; 58.8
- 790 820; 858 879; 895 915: 0.0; 53.6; 56.5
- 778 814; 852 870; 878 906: 0.1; 51.4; 55.6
